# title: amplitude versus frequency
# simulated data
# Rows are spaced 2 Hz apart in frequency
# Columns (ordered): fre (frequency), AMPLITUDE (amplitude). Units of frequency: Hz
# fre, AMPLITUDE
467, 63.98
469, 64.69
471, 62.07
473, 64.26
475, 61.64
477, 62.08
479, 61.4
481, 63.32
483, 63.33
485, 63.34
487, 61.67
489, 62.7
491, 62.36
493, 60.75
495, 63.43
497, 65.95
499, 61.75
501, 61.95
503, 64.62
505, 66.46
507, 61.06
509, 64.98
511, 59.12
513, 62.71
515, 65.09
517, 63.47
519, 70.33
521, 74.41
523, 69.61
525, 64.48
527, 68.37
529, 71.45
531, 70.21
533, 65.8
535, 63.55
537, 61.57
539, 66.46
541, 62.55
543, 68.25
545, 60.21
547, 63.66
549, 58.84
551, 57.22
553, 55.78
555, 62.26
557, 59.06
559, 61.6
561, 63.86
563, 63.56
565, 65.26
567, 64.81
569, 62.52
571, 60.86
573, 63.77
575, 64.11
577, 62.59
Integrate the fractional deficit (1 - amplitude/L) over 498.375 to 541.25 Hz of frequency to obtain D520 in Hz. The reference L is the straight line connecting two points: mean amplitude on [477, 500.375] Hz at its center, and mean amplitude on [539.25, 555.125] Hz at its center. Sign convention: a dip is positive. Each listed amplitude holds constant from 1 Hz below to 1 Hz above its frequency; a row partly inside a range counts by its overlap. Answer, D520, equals -2.5 Hz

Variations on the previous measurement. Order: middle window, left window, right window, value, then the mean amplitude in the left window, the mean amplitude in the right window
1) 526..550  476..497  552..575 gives -1.1 Hz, 62.6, 62.2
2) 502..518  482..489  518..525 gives 1.1 Hz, 62.8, 70.5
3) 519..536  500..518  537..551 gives -1.5 Hz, 63.3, 62.8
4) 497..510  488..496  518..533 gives 0.2 Hz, 62.3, 69.6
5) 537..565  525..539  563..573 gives 1.3 Hz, 66.6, 63.4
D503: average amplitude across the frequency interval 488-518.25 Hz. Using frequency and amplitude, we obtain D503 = 63.2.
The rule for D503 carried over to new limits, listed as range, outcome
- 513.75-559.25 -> 64.6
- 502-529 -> 66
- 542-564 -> 61.3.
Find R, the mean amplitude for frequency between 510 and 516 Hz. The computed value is 62.3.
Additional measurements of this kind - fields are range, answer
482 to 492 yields 62.7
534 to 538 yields 62.6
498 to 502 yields 61.9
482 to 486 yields 63.3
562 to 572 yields 63.4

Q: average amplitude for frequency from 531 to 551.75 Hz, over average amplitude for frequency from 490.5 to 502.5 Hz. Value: 1.01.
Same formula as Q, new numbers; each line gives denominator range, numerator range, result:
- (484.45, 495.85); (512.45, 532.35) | 1.09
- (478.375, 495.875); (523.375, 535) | 1.08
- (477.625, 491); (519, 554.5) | 1.04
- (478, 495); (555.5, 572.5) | 1.00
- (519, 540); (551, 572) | 0.91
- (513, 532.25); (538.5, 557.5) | 0.90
